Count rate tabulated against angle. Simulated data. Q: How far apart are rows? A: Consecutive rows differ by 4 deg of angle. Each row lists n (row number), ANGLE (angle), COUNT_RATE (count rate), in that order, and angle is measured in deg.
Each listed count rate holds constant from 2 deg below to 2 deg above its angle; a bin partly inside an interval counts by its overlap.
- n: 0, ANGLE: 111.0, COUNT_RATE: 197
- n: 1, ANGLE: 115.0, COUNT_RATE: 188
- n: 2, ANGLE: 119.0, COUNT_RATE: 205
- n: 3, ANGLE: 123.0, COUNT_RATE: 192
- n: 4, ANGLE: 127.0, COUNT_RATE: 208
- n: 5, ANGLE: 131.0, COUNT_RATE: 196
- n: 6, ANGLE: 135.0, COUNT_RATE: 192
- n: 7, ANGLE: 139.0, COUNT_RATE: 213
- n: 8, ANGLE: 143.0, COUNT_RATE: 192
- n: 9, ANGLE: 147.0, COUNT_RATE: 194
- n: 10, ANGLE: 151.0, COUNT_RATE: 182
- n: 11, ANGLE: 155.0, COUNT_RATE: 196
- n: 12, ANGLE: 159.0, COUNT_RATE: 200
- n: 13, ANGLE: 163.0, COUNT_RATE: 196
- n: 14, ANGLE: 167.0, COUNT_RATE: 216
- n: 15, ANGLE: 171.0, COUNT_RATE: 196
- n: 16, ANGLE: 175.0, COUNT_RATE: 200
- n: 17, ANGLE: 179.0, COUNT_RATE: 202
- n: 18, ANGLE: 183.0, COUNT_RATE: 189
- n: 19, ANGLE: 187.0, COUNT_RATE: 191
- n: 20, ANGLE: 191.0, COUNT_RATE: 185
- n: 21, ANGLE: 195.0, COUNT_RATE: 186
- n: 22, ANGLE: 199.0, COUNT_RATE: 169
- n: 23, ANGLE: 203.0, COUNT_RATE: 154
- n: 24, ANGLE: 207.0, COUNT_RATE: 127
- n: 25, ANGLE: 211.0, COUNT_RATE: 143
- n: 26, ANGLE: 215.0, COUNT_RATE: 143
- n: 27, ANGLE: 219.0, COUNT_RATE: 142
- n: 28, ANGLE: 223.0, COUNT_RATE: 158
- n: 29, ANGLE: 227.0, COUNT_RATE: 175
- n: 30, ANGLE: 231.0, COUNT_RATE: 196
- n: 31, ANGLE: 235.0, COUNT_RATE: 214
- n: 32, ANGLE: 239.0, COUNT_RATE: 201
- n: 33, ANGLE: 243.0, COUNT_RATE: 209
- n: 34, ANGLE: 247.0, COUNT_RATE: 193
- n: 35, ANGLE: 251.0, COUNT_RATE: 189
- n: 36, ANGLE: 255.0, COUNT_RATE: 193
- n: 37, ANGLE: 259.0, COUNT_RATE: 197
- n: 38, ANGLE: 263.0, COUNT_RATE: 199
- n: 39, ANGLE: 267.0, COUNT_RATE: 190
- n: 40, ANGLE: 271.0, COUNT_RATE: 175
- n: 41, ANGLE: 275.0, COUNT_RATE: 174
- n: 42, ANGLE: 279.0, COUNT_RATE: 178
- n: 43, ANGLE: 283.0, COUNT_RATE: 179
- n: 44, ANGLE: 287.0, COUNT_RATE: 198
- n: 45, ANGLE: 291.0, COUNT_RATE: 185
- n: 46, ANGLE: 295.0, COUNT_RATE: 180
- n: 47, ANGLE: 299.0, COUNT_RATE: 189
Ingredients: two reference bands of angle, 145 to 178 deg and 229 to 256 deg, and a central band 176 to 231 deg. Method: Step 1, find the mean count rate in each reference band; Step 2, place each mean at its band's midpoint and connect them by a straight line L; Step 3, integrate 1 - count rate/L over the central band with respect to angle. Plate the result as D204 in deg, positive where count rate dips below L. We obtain 8.4 deg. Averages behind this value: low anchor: 198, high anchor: 200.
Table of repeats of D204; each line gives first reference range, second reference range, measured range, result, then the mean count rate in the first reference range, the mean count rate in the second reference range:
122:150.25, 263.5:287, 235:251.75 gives -1.3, 198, 182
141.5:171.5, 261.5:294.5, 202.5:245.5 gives 4.4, 197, 184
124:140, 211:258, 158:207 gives 1.0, 201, 182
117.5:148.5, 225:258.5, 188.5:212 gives 4.2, 199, 196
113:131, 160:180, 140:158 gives 0.7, 198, 202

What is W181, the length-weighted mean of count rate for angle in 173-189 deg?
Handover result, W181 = 196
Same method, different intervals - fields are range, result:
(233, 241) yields 208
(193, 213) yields 156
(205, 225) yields 143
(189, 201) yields 180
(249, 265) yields 194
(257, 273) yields 190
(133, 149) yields 198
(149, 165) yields 194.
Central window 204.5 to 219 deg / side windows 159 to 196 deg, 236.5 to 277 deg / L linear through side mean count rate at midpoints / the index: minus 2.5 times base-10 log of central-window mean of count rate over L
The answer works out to 0.37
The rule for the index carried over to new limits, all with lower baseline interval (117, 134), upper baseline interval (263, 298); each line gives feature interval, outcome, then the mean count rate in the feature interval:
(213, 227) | 0.24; 152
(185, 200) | 0.05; 184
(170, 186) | -0.01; 196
